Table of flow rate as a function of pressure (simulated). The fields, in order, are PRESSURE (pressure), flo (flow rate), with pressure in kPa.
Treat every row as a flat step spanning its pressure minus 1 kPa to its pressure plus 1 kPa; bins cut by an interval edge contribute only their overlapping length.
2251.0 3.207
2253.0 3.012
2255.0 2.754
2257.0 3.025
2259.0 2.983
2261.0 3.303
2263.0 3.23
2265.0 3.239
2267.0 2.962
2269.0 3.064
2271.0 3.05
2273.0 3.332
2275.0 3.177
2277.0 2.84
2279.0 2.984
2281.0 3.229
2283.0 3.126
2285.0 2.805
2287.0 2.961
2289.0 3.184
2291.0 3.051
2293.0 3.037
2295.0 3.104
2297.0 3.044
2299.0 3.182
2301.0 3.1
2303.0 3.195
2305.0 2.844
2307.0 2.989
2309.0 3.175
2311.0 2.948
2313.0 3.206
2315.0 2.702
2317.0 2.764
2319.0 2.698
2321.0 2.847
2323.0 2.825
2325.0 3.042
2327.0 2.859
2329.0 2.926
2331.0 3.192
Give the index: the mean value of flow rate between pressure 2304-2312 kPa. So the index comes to 2.99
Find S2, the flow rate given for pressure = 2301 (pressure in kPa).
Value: 3.1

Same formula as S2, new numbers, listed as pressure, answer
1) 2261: 3.303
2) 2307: 2.989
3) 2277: 2.84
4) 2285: 2.805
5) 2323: 2.825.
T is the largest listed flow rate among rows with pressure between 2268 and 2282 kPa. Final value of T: 3.332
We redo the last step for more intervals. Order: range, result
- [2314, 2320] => 2.764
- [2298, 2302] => 3.182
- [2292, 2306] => 3.195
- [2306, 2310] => 3.175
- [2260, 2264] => 3.303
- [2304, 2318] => 3.206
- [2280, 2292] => 3.229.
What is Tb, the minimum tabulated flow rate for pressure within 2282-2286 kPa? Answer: 2.805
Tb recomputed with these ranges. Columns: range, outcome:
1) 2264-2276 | 2.962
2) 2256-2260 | 2.983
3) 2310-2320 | 2.698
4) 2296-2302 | 3.044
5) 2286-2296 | 2.961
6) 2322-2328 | 2.825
